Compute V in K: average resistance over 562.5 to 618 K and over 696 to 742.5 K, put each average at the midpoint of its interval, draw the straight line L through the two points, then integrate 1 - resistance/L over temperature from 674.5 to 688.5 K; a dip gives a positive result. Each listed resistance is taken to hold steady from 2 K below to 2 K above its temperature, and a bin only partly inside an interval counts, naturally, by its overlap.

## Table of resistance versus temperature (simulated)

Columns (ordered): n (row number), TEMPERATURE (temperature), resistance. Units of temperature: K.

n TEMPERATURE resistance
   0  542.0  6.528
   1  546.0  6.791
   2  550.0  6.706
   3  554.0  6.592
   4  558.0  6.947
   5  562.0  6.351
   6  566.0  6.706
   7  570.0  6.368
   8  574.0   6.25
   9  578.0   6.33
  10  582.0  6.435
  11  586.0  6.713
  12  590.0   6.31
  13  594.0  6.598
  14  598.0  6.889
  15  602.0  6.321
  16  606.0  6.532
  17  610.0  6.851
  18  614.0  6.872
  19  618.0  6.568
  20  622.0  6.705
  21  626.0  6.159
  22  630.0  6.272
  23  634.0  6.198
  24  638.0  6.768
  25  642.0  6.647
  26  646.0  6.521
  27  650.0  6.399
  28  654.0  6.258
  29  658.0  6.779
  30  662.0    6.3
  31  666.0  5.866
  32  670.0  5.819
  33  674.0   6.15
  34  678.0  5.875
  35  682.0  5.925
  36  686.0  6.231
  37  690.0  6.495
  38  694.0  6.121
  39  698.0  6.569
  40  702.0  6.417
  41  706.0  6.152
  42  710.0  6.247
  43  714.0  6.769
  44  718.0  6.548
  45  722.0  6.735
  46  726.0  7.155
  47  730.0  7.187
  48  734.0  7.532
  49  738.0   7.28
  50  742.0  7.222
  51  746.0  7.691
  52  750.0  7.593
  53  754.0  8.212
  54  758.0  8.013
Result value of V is 1.4 K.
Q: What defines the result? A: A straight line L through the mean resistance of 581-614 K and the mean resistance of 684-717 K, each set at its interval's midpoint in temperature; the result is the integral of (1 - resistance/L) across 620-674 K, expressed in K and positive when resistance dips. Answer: 1.19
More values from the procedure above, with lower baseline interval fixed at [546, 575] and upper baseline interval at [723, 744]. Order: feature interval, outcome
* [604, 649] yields 1.9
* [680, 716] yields 4.0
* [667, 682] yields 2.3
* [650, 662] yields 0.8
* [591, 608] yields 0.4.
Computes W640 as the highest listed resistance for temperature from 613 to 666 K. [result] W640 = 6.872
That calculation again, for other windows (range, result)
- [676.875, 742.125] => 7.532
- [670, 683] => 6.15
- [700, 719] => 6.769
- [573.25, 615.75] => 6.889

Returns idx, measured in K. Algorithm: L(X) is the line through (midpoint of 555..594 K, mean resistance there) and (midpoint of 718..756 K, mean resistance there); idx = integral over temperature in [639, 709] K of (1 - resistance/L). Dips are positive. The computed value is 7.5 K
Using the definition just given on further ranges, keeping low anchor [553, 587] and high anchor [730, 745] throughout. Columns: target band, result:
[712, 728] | 1.01 K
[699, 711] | 1.48 K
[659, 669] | 1.22 K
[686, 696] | 1.15 K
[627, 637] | 0.79 K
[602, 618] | 0.09 K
